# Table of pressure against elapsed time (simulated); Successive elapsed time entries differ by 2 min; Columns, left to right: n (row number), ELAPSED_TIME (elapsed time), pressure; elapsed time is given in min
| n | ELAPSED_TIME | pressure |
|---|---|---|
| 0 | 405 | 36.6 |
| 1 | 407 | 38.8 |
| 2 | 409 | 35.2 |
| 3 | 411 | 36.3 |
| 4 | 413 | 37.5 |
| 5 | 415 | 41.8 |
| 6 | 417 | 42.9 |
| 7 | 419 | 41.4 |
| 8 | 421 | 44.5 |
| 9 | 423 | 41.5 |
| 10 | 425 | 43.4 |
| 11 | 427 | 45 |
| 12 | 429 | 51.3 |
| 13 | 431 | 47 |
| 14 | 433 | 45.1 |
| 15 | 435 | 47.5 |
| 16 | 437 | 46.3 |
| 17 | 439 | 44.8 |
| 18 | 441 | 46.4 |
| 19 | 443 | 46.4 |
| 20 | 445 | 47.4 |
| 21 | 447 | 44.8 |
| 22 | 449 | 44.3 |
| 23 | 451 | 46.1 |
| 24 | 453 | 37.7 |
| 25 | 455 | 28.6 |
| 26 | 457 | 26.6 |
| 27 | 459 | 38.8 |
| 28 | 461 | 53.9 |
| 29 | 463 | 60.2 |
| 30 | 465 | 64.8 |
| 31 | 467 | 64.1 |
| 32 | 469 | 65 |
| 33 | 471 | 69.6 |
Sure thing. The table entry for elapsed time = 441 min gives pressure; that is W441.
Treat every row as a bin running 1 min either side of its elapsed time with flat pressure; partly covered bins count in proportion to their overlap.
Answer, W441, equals 46.4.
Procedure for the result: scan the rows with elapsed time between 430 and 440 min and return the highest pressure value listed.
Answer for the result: 47.5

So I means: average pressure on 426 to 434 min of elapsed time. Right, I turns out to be 47.1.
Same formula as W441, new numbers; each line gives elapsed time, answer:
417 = 42.9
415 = 41.8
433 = 45.1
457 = 26.6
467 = 64.1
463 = 60.2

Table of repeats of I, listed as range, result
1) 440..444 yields 46.4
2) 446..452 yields 45.1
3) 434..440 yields 46.2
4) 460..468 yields 60.7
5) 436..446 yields 46.3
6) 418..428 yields 43.2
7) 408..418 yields 38.7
